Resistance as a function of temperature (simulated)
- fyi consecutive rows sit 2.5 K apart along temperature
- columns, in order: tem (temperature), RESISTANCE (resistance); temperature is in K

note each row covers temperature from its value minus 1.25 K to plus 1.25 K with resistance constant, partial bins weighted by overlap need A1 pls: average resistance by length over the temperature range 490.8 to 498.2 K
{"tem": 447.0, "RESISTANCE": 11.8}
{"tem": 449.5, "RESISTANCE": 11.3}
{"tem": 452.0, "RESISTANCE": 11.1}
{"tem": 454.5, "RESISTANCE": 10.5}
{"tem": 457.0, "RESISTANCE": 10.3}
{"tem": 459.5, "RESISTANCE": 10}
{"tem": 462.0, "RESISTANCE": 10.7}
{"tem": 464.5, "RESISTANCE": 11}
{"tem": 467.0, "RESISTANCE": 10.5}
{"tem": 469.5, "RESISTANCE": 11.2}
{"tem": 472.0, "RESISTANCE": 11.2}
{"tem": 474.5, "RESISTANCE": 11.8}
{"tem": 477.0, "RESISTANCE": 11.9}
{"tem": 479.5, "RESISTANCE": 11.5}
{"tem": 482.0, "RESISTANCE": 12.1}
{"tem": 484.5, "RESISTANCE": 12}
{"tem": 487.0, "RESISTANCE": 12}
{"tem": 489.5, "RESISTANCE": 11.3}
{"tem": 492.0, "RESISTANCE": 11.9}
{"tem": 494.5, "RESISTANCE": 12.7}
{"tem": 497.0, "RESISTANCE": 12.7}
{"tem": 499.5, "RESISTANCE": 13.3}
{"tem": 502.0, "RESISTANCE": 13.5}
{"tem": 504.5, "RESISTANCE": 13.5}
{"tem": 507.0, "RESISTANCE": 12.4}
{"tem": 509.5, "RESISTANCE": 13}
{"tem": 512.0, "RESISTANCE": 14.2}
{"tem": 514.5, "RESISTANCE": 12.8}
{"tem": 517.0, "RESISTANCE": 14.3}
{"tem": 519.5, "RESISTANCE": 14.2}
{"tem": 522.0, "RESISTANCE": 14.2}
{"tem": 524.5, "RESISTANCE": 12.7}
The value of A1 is 12.4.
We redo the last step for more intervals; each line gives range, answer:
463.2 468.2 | 10.8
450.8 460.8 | 10.5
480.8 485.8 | 12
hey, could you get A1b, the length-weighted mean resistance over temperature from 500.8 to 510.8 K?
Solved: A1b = 13.1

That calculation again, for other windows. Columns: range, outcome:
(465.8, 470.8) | 10.9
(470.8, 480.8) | 11.6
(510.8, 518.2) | 13.8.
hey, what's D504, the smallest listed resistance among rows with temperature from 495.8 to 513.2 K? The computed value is 12.4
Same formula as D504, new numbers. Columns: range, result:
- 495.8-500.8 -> 12.7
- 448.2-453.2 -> 11.1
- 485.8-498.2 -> 11.3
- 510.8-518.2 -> 12.8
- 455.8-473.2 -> 10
